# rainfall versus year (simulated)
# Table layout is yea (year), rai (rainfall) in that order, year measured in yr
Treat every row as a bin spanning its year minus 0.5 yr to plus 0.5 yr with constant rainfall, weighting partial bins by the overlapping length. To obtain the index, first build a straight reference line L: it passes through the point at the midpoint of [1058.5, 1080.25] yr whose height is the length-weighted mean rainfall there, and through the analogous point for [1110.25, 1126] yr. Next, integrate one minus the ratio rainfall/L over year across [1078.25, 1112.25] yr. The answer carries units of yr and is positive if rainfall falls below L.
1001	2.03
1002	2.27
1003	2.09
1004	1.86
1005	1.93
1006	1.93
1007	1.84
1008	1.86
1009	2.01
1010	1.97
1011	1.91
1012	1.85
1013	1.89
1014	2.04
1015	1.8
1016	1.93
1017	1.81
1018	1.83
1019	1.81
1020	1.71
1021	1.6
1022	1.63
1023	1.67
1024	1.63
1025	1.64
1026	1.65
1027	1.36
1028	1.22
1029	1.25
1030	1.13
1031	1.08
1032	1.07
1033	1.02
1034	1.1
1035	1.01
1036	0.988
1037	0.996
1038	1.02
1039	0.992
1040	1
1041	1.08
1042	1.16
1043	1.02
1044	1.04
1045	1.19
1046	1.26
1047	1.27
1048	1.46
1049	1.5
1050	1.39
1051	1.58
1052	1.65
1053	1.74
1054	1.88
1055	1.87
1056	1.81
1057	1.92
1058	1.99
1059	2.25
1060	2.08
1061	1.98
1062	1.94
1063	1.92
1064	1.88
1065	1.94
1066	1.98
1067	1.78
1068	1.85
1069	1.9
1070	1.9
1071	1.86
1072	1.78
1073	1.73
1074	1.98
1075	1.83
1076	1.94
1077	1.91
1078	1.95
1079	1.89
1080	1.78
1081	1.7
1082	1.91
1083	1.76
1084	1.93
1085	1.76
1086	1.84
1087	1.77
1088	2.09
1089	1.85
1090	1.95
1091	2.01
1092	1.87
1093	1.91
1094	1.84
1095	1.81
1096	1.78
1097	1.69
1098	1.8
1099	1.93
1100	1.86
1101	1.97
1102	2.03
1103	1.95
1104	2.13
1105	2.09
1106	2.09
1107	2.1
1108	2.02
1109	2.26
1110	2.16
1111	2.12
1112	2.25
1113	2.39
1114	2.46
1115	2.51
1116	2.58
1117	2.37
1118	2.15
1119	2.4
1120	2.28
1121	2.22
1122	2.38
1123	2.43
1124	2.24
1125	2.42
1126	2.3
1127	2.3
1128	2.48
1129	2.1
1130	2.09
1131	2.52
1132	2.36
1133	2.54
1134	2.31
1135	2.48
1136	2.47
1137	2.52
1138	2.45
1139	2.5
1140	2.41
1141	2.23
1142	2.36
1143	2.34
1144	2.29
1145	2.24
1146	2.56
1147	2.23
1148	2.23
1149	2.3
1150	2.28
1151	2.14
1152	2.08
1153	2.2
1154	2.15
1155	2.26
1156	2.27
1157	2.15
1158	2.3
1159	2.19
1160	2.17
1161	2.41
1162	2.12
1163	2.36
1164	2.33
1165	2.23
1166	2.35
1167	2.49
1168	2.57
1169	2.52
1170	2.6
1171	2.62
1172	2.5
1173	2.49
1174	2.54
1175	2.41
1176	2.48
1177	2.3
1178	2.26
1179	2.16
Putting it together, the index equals 3.3 yr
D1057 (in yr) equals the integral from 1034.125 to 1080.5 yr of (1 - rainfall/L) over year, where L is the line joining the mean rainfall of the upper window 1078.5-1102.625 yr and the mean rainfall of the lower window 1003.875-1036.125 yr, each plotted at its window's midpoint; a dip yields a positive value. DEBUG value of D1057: 3.4 yr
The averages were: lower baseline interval 1.61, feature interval 1.62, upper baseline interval 1.86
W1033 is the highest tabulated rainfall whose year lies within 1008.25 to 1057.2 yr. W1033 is 2.04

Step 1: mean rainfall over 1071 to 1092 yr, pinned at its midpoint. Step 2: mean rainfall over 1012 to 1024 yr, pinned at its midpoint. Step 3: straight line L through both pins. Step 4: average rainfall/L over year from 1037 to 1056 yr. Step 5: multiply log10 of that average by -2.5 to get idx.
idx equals 0.334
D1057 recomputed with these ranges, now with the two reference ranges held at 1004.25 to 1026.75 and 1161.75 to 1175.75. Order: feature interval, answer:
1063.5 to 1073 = 0.8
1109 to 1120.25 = -0.6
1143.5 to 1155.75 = 0.6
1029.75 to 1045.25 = 6.9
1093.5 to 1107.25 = 1.5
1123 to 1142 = -0.7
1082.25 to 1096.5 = 1.7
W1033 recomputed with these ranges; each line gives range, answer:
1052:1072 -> 2.25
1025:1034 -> 1.65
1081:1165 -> 2.58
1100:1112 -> 2.26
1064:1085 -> 1.98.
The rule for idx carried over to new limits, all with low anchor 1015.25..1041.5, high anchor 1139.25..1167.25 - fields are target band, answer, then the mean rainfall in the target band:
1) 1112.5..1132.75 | -0.150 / 2.35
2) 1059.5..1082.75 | -0.132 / 1.89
